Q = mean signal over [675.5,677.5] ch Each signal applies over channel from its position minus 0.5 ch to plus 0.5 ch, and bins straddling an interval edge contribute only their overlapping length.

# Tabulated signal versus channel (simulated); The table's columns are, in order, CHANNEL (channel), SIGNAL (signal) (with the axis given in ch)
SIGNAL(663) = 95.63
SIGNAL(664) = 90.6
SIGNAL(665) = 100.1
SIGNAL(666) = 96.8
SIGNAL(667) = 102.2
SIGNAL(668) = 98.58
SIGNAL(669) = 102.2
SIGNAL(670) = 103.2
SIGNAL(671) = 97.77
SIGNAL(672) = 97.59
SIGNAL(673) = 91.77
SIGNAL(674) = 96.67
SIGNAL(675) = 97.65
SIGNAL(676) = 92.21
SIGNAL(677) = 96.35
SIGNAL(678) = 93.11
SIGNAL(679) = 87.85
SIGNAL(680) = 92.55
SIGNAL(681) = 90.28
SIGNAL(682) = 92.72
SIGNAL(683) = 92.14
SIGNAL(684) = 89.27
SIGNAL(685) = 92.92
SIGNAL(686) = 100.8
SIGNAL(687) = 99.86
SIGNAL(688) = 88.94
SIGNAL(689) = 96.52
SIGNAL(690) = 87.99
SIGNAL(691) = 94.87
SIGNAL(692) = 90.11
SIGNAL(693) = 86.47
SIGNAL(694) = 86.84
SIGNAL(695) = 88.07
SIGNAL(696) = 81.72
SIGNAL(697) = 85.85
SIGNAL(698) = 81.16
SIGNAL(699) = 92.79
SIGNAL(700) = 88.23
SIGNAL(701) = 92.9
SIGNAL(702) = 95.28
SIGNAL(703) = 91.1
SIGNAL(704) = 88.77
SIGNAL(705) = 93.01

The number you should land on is 94.3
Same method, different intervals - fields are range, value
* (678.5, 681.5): 90.2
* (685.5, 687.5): 100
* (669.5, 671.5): 100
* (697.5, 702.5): 90.1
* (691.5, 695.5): 87.9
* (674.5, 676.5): 94.9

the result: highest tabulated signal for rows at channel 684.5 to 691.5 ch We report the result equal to 100.8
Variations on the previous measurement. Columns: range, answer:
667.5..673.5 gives 103.2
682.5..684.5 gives 92.14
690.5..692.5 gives 94.87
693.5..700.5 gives 92.79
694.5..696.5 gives 88.07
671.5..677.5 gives 97.65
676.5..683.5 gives 96.35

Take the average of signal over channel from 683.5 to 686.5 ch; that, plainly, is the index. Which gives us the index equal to 94.3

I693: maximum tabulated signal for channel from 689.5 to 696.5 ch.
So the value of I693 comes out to 94.87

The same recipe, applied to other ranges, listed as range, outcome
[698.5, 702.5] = 95.28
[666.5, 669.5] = 102.2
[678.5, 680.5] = 92.55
